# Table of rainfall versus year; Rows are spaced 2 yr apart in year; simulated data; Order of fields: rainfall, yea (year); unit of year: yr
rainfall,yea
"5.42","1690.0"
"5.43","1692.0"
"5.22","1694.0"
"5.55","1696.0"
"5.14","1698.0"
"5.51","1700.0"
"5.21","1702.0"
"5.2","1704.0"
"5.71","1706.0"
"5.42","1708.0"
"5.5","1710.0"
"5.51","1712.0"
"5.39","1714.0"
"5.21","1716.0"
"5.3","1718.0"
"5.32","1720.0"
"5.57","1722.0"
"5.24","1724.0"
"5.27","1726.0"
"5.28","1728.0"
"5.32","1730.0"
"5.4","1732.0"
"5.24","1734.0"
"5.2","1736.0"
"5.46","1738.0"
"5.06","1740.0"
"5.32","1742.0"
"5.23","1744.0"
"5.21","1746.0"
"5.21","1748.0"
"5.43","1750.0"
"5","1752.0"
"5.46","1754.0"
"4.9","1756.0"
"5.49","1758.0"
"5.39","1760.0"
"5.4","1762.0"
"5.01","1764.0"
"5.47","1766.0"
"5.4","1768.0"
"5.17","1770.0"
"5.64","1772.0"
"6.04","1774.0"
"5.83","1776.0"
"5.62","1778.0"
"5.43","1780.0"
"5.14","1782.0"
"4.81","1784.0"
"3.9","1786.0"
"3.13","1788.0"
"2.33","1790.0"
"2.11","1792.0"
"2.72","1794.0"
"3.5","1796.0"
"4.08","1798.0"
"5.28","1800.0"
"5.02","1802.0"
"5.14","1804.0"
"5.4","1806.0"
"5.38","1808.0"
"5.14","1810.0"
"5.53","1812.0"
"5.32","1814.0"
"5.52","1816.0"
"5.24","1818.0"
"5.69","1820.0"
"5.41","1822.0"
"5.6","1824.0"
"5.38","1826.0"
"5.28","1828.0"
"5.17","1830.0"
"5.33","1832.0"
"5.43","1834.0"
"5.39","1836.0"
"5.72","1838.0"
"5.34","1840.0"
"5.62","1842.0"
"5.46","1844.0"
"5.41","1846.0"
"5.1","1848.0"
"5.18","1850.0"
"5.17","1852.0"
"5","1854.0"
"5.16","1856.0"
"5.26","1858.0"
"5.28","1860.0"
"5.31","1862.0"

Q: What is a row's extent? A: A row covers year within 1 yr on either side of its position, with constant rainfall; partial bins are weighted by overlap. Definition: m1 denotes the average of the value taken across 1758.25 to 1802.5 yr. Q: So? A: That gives 4.67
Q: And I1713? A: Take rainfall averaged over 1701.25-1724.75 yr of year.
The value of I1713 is 5.38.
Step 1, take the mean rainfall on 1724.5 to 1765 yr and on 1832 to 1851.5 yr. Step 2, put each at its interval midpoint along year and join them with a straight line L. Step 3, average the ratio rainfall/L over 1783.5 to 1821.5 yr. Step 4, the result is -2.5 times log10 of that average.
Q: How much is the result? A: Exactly 0.19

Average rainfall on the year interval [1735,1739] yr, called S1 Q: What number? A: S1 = 5.33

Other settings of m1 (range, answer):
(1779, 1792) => 3.97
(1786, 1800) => 3.21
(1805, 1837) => 5.39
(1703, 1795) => 5.07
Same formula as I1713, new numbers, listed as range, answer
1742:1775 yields 5.34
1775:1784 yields 5.43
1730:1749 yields 5.26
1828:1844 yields 5.42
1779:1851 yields 4.91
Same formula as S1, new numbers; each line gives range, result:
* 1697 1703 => 5.29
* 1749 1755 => 5.3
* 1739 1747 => 5.21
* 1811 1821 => 5.46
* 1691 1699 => 5.33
